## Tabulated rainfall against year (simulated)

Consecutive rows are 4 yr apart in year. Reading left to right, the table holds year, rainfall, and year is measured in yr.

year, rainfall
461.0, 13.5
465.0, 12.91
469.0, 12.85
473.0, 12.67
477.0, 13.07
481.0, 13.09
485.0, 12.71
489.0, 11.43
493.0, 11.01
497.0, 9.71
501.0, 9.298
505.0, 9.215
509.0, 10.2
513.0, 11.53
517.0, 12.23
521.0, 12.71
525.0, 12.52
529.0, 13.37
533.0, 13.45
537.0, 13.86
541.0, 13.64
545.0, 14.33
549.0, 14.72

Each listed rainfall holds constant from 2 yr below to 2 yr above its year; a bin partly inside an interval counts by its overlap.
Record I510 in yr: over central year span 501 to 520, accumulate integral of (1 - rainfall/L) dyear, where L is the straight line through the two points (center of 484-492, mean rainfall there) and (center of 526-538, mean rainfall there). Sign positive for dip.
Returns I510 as 2.9 yr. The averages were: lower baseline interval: 11.9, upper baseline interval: 13.4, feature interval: 10.7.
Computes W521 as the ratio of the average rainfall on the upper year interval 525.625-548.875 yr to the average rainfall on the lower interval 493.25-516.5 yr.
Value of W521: 1.3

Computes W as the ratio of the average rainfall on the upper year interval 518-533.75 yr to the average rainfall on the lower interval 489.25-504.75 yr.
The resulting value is 1.28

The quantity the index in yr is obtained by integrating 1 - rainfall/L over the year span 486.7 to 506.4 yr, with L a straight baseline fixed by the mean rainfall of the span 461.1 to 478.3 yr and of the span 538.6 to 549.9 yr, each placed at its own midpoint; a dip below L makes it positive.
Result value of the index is 4.7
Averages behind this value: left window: 12.9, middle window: 10.2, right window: 14.2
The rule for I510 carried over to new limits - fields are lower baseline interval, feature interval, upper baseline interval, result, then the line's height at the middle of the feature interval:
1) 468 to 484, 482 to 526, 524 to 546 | 6.8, 13.2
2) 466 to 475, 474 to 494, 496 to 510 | -1.6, 11.4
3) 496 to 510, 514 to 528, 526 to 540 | -0.7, 11.9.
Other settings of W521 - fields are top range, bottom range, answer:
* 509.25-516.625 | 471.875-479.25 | 0.88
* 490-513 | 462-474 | 0.78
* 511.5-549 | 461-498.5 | 1.07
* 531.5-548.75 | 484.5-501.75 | 1.29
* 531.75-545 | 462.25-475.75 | 1.07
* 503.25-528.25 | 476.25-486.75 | 0.89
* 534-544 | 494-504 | 1.43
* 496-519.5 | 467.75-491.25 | 0.83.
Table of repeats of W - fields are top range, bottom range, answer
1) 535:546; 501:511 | 1.44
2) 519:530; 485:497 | 1.14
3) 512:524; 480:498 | 1.05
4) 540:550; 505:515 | 1.35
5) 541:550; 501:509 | 1.51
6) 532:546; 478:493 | 1.13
